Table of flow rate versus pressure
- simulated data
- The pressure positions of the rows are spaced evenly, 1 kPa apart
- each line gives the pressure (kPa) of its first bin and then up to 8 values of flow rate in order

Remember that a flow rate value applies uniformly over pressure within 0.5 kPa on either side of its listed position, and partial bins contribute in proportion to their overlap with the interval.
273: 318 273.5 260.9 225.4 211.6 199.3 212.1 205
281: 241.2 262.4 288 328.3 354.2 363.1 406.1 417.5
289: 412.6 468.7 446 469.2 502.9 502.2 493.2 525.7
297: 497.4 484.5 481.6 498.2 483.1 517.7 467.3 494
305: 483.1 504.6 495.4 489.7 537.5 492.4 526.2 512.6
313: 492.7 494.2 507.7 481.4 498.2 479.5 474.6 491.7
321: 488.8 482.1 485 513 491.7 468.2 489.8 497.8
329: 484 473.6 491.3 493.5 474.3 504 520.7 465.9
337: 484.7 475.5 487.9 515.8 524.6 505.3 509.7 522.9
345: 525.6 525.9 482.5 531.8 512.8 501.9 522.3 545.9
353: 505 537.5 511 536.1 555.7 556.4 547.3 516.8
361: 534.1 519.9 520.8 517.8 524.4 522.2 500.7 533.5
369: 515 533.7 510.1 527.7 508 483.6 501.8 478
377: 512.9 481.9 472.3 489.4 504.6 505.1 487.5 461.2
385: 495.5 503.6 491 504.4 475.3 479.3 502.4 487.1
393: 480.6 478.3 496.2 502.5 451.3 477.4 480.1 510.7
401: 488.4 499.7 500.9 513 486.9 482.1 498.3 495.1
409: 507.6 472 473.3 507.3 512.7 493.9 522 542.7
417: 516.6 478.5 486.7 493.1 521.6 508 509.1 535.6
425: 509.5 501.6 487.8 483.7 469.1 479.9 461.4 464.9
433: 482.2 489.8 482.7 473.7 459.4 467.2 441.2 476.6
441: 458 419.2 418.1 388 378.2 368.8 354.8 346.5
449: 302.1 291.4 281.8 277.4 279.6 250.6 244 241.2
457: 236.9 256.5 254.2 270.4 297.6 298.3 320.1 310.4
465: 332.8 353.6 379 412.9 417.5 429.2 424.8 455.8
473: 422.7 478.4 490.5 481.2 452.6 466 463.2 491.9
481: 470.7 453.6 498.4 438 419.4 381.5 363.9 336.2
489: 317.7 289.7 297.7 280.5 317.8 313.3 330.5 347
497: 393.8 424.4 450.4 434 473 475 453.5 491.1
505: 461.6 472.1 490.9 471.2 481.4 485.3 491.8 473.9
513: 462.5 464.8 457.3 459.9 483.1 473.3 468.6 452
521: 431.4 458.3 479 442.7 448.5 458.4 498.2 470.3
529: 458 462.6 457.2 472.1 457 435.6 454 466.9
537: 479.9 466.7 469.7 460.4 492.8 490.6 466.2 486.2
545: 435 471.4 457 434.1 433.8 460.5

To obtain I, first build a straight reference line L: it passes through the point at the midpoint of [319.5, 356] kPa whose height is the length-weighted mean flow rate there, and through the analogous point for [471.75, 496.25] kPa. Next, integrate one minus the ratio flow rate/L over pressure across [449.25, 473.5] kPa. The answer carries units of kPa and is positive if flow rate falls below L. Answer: 5.5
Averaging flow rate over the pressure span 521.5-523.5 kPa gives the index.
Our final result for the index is 469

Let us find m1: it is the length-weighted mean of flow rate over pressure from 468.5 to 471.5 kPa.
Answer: 424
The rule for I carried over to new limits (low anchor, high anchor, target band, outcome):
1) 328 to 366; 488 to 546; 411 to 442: -0.6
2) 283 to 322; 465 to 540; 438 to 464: 6.9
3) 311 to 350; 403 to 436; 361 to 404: -0.2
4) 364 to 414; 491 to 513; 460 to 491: 2.9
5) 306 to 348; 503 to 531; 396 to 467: 8.2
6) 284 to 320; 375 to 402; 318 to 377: -3.0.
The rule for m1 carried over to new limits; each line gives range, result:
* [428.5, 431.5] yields 470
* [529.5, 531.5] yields 460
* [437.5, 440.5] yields 462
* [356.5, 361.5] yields 542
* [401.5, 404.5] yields 505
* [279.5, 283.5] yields 249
